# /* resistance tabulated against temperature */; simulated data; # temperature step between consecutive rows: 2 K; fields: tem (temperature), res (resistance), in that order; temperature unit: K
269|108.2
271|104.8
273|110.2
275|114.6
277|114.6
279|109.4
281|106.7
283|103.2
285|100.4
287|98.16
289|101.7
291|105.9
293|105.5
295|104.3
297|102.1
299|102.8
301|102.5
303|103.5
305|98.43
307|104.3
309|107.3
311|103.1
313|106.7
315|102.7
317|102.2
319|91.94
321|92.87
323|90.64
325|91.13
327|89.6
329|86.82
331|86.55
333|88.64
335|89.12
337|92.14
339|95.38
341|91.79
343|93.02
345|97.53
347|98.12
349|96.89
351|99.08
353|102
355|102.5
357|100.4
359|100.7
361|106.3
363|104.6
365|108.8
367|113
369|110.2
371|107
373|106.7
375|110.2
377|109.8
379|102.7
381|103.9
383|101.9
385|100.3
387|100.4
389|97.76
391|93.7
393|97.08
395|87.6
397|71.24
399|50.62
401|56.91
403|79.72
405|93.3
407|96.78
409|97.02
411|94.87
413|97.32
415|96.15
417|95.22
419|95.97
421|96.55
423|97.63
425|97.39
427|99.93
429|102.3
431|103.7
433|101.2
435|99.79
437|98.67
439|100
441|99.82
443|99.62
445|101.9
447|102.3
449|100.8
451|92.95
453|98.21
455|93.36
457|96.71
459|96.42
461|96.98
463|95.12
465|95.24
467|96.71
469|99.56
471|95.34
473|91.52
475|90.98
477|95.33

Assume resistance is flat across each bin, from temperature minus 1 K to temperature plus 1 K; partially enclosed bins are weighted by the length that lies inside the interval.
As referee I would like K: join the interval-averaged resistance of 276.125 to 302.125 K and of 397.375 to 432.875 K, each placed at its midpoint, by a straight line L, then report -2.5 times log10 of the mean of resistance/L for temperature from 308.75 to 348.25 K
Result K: 0.06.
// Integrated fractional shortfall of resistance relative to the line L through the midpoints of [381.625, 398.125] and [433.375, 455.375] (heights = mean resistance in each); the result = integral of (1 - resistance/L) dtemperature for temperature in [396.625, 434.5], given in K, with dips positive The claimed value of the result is 2.0 K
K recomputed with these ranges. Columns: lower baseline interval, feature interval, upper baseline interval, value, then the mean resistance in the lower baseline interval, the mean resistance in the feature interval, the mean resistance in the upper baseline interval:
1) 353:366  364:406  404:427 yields 0.06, 104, 95.4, 96.4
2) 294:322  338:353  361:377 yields 0.10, 102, 96.4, 109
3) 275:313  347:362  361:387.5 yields 0.05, 104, 101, 106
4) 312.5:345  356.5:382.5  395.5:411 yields -0.24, 93.1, 107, 79.3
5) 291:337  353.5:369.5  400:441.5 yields -0.10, 97.9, 106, 95.2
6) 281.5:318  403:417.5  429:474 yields 0.05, 103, 94.7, 98.1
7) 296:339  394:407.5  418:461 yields 0.28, 96.9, 75.8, 98.8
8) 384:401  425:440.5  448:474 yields -0.10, 85.5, 101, 96.1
